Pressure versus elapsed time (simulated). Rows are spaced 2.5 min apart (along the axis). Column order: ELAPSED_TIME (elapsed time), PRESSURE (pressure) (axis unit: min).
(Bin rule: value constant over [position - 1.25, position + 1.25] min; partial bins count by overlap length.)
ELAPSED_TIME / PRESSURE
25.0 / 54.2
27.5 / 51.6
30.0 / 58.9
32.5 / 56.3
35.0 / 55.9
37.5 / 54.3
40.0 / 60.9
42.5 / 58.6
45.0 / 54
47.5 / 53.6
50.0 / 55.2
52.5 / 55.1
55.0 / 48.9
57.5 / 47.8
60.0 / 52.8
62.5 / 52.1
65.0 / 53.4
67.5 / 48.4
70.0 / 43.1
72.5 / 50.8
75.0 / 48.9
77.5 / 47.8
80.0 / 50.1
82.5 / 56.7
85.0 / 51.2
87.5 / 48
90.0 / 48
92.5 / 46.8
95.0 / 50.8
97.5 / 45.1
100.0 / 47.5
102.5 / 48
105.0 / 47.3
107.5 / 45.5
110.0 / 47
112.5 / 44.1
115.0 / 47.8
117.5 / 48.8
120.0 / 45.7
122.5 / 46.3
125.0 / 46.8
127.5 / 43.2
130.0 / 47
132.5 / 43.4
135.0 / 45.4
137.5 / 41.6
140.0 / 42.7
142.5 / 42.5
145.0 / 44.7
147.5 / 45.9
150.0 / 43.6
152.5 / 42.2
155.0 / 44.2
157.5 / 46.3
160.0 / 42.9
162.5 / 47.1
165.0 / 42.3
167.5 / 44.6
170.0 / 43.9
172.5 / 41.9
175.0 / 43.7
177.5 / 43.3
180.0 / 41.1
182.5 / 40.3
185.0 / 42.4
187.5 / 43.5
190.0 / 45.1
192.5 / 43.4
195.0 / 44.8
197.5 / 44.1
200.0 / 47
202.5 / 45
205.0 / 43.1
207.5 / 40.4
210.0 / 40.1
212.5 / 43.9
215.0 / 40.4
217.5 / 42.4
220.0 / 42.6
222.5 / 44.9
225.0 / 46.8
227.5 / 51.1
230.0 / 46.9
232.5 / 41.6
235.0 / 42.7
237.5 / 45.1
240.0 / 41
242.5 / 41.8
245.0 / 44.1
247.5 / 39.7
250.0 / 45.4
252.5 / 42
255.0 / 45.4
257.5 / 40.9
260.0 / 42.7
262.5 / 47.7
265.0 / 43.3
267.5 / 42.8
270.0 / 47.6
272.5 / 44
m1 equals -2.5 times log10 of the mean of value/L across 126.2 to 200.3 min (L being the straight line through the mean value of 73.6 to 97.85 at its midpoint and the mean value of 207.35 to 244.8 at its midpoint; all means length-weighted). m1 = 0.06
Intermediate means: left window 49.5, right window 43.6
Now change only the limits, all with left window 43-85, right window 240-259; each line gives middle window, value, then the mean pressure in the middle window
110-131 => 0.06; 46.2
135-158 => 0.09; 43.8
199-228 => 0.01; 43.8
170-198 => 0.06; 43.1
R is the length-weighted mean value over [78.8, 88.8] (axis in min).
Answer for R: 51.5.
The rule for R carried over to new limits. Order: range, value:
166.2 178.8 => 43.5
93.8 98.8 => 47.9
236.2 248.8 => 42.4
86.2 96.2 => 48.4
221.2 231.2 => 47.4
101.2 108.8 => 46.9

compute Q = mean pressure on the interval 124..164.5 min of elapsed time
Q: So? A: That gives 44.3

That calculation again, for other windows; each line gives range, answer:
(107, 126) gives 46.5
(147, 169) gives 44.3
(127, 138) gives 44.4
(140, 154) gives 43.7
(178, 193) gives 42.6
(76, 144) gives 46.9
